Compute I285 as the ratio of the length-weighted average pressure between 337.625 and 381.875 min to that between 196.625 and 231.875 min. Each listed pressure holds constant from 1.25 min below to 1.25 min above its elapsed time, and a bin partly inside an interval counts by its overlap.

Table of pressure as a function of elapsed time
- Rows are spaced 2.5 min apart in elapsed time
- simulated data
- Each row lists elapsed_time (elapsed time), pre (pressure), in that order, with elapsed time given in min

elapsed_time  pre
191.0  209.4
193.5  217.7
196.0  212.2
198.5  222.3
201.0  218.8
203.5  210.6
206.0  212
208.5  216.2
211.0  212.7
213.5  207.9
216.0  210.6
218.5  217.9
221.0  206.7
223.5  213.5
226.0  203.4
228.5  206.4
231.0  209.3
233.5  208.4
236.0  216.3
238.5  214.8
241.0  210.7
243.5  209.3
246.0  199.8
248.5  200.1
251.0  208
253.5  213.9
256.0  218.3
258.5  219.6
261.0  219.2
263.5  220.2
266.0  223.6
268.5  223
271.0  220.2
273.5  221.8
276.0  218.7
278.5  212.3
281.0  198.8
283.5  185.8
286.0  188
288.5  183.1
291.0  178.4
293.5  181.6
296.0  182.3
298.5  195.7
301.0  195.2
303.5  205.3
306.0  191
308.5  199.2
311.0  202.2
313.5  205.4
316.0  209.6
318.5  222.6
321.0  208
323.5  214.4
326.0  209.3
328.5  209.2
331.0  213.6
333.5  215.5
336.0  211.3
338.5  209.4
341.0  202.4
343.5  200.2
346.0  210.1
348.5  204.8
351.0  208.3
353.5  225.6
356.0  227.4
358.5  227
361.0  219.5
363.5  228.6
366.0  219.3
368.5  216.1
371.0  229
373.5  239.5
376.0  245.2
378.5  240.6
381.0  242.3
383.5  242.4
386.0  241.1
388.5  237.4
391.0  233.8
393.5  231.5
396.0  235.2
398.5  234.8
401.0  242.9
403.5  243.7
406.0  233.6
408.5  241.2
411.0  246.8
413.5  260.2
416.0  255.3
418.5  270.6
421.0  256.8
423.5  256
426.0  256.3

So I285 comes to 1.0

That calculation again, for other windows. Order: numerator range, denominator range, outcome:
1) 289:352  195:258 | 0.96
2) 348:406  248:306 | 1.13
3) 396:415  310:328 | 1.16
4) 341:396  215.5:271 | 1.07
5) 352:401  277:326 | 1.17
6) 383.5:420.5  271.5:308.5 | 1.24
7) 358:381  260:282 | 1.06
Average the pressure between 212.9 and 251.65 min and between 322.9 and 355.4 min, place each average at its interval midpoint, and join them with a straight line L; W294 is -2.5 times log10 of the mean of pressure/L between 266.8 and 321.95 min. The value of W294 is 0.045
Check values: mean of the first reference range 209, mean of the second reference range 211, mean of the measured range 201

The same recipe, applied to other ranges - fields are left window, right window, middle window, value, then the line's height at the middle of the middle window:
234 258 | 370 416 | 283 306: 0.169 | 220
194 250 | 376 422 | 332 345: 0.122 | 233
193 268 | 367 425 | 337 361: 0.101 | 234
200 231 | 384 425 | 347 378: 0.062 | 238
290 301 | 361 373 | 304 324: -0.057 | 196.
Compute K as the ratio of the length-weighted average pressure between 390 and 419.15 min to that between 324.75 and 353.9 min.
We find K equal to 1.16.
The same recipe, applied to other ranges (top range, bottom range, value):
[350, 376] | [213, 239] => 1.07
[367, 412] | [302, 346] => 1.14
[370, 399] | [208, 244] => 1.13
